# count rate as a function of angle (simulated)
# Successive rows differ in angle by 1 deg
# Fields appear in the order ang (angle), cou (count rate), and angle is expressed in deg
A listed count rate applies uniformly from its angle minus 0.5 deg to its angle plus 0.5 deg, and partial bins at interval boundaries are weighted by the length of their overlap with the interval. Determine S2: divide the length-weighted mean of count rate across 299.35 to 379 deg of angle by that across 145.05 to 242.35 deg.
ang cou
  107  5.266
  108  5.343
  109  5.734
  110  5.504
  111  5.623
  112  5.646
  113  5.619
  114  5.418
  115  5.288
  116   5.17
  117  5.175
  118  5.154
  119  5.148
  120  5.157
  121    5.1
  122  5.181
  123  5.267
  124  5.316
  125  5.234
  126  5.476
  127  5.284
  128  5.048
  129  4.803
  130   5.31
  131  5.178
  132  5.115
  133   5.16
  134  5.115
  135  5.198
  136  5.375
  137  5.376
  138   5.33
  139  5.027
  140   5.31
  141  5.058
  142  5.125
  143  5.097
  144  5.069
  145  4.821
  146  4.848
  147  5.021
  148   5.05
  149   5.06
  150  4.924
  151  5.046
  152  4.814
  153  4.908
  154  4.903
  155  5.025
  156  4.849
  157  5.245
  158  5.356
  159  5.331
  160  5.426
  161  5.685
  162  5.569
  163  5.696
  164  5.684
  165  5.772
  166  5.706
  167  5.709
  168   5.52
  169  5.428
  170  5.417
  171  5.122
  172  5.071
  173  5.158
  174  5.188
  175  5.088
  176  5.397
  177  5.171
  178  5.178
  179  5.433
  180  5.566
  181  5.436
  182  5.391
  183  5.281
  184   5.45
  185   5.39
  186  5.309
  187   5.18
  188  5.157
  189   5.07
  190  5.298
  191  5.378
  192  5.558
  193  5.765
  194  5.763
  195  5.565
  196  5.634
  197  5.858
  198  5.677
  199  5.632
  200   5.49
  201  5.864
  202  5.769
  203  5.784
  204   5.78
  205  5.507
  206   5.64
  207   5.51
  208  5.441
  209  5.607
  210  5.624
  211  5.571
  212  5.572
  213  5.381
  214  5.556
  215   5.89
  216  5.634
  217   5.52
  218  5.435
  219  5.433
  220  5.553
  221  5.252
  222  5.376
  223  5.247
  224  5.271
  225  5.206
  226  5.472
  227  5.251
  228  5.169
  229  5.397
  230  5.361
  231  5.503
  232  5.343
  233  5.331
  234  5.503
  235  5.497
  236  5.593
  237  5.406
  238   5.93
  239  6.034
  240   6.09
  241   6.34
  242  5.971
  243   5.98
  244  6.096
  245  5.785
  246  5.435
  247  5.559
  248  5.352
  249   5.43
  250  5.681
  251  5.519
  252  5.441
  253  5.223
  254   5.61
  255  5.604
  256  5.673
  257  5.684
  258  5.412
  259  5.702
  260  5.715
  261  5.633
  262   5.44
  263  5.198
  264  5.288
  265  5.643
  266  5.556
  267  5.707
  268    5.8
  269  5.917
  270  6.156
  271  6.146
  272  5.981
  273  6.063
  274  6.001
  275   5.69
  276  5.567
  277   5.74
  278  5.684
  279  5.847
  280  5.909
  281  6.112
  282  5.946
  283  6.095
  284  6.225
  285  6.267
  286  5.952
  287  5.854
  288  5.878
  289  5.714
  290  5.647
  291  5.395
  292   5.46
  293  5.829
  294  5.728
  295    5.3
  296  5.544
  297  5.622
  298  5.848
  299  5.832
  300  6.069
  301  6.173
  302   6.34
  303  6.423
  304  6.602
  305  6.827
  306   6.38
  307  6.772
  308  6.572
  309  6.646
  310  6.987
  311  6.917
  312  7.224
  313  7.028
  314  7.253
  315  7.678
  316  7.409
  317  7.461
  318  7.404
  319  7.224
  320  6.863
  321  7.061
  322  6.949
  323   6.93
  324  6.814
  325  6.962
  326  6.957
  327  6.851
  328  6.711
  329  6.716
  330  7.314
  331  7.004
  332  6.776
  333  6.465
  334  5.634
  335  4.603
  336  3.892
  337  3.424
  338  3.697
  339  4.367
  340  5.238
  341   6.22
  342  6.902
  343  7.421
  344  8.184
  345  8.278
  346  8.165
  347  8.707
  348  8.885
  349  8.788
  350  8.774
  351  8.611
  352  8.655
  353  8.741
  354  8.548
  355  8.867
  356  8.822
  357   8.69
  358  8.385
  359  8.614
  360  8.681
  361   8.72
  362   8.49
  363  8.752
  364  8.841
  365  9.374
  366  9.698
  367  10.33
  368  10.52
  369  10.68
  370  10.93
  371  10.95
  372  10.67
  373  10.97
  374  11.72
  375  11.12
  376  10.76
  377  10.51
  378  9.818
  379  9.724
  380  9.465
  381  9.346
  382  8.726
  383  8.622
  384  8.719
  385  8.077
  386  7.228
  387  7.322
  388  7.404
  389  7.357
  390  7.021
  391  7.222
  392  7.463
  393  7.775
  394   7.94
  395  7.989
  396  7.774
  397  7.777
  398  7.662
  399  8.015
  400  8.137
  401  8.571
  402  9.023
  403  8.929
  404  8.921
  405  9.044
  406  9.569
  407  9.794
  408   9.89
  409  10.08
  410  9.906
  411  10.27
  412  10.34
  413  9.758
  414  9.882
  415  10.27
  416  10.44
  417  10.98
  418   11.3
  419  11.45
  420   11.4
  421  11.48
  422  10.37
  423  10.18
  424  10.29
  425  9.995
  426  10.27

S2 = 1.43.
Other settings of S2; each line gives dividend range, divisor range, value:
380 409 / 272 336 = 1.31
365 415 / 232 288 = 1.60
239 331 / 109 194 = 1.16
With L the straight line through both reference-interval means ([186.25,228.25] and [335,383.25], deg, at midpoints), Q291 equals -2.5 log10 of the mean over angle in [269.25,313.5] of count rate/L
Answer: 0.19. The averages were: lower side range 5.51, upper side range 8.63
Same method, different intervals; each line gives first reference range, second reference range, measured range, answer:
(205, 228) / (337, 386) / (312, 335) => 0.14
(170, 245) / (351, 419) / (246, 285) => 0.17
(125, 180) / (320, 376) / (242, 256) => 0.18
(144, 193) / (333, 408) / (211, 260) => 0.14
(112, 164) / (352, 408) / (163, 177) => 0.05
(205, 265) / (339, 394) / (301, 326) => 0.08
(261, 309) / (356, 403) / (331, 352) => 0.16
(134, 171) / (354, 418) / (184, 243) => 0.13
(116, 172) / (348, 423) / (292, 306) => 0.29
